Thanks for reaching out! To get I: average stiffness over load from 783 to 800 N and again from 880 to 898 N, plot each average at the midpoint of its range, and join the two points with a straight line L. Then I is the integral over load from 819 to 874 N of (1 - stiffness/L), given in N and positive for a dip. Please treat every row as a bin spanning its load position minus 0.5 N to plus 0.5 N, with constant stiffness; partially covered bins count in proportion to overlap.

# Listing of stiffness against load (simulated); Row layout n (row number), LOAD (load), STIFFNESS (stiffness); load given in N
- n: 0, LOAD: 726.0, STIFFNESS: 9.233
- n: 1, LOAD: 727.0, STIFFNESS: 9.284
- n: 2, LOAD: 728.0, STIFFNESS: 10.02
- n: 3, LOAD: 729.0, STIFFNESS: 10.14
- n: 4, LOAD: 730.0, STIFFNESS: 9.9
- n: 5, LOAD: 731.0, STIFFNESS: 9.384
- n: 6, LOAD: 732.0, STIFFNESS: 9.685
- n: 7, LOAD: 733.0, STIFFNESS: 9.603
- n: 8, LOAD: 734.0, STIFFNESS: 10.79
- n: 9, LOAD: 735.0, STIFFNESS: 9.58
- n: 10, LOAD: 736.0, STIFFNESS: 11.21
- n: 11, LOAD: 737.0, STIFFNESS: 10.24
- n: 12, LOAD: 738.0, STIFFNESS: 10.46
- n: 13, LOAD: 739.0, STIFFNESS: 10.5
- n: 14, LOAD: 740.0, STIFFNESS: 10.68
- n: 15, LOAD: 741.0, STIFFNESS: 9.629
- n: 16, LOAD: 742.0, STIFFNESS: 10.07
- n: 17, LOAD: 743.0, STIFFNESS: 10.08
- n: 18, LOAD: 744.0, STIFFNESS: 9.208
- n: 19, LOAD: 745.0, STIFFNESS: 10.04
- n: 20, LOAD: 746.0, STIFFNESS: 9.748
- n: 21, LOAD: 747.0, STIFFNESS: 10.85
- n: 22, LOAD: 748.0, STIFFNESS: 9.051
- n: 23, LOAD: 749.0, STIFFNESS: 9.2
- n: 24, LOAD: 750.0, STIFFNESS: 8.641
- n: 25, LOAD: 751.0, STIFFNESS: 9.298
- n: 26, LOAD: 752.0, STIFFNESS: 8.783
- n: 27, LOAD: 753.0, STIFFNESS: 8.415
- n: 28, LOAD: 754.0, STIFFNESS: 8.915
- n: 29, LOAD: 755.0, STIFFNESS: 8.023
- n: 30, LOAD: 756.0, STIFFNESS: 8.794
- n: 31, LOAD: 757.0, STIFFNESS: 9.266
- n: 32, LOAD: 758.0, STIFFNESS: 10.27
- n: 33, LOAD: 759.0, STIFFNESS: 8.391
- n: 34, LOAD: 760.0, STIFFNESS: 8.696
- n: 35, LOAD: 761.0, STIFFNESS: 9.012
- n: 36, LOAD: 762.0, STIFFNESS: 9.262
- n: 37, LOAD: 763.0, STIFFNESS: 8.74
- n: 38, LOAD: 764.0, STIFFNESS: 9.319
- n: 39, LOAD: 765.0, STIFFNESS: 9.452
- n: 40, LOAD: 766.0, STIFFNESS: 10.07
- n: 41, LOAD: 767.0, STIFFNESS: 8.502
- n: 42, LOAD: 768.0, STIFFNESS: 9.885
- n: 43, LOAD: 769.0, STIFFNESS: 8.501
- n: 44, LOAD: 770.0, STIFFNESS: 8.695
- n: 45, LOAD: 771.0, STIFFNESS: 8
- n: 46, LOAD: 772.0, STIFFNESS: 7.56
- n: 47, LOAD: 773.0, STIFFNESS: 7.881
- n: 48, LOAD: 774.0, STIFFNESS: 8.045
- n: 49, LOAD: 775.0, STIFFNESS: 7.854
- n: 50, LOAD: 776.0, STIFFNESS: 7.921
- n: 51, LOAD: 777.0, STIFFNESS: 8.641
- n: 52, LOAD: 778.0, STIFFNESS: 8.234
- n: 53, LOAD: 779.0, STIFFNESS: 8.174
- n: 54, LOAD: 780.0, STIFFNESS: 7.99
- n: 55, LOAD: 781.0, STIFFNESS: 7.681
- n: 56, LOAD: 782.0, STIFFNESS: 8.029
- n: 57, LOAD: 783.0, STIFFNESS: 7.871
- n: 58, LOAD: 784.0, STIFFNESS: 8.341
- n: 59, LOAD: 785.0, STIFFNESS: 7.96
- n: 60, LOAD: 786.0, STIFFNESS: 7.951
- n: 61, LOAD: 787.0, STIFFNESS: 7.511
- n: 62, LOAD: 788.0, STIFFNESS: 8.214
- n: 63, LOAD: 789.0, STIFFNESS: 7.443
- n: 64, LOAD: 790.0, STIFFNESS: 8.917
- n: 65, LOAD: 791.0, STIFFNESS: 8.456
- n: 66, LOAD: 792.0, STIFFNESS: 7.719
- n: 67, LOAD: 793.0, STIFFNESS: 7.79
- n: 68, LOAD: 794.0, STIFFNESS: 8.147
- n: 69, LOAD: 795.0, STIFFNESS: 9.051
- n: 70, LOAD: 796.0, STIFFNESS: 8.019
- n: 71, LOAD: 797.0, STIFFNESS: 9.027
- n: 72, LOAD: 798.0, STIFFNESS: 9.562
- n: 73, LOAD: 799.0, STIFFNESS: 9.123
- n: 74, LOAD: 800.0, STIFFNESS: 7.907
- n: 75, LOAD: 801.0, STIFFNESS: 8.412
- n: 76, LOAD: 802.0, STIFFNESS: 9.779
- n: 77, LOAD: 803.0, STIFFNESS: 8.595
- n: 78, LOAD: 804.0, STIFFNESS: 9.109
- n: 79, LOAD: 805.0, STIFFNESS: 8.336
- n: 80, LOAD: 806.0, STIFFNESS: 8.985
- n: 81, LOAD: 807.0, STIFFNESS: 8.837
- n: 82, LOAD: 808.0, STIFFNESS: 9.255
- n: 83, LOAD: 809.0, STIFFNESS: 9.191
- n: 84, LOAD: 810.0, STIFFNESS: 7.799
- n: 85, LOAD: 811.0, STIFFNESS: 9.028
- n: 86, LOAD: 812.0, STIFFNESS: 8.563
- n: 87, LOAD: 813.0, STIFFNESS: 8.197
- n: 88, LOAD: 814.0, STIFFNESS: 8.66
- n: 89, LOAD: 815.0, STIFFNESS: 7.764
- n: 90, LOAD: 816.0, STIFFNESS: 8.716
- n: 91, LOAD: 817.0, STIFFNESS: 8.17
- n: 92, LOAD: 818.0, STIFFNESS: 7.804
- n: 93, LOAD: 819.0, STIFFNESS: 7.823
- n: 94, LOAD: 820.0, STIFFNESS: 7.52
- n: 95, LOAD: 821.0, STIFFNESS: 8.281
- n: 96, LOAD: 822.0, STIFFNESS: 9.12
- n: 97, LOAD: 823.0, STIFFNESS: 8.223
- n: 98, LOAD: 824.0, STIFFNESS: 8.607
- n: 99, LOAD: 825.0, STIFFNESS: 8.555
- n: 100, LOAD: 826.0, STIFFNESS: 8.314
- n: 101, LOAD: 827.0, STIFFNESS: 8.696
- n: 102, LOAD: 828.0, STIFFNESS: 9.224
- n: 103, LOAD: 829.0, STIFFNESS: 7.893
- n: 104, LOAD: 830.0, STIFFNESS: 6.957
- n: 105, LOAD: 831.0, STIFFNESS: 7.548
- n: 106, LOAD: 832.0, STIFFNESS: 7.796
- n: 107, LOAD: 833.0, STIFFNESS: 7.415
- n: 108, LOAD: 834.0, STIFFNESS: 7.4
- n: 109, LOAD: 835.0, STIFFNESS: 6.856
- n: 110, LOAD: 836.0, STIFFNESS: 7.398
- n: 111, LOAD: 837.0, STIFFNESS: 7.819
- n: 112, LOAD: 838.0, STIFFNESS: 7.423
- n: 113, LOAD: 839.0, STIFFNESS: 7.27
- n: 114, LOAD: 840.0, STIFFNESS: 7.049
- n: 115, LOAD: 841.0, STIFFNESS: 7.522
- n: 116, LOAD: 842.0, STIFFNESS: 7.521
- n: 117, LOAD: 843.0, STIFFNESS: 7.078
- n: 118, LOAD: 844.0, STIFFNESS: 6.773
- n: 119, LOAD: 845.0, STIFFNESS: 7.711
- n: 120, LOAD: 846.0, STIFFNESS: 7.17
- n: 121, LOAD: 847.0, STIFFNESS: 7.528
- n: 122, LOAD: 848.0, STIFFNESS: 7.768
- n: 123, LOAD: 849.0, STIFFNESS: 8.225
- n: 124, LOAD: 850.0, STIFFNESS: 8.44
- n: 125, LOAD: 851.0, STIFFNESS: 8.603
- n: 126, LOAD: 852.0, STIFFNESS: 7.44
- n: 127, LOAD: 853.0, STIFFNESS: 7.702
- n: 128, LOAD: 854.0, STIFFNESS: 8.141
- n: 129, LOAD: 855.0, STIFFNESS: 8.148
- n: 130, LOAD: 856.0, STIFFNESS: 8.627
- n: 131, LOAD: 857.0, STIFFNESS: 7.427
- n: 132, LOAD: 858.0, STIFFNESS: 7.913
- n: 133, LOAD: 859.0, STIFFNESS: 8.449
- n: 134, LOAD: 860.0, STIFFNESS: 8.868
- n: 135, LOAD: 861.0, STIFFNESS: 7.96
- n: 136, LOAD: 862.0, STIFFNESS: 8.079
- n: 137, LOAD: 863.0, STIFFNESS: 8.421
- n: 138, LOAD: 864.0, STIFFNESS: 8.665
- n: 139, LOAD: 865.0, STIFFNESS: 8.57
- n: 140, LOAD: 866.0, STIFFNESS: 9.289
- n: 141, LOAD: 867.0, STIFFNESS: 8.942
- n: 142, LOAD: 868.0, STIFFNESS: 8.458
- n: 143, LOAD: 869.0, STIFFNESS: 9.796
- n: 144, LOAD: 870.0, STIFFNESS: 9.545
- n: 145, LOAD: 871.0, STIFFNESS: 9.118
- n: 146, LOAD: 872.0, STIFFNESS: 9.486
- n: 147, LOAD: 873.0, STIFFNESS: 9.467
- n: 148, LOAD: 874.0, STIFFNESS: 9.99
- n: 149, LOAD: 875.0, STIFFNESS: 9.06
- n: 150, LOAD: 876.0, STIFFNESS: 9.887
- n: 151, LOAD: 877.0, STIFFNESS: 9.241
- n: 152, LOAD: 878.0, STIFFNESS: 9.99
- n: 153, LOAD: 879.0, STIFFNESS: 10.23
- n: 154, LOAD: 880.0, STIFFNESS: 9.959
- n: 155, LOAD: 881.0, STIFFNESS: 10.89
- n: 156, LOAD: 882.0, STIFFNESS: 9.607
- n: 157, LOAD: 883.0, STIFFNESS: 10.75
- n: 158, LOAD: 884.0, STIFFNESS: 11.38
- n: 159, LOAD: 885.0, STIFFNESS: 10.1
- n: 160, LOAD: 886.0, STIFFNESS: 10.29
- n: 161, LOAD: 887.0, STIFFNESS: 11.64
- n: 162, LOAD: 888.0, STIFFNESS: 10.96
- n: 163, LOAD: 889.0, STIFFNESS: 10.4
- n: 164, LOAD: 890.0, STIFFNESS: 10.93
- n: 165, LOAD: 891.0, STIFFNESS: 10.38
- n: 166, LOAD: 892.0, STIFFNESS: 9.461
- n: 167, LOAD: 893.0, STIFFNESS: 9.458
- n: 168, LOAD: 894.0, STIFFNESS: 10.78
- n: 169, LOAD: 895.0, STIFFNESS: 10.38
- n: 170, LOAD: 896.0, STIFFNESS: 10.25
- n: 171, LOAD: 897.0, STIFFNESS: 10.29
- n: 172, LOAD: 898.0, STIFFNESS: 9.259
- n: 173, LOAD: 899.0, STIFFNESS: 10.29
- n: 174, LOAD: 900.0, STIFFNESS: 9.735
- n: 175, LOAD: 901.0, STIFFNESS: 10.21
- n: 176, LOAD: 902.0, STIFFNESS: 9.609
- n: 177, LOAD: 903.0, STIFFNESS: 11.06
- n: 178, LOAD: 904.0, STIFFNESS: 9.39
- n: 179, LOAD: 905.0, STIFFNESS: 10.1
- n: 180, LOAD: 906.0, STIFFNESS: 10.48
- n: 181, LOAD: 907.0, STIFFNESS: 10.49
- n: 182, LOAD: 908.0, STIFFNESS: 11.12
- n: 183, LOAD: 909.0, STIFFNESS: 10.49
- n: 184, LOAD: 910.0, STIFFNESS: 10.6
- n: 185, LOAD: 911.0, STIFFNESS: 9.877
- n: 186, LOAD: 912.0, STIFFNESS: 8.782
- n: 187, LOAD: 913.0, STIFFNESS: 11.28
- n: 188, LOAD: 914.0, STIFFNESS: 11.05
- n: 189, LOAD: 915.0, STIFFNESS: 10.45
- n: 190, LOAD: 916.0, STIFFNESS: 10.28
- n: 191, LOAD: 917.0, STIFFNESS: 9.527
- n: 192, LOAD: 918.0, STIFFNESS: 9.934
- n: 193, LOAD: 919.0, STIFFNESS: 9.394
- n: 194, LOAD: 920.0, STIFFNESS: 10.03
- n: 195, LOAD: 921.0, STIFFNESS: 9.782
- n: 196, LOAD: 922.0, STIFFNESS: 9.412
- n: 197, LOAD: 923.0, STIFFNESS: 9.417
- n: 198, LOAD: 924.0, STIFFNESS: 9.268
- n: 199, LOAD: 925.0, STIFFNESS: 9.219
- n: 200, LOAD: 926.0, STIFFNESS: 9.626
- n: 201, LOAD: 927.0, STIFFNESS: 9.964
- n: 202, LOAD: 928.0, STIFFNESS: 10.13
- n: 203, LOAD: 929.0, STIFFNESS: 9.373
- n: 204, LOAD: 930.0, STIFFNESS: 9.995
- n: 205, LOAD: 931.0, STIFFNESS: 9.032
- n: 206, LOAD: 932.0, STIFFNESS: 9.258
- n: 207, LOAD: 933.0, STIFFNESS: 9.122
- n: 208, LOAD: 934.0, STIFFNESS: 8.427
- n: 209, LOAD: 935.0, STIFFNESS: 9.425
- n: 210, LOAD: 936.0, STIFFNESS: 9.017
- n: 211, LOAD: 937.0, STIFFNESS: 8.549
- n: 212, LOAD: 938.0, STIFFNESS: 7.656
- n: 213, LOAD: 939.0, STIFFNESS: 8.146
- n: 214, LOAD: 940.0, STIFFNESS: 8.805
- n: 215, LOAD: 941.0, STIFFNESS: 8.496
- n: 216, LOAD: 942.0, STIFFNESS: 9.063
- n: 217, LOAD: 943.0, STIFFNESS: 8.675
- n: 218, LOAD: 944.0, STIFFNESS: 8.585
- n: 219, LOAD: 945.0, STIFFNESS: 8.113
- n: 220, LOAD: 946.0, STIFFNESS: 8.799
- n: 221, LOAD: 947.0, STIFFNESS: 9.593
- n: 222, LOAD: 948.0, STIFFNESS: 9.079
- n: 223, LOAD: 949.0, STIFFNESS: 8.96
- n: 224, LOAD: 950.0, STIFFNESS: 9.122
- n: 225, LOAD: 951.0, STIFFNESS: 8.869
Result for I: 7.93 N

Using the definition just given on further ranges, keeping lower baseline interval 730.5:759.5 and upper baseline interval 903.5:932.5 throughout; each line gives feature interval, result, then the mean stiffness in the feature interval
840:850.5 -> 2.4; 7.55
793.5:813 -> 1.9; 8.76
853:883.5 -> 2.4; 9.08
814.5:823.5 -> 1.5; 8.16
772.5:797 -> 4.0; 8.1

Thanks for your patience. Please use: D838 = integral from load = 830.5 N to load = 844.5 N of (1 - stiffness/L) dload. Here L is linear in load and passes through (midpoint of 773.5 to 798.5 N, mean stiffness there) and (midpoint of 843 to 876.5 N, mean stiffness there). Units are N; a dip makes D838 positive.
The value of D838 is 1.7 N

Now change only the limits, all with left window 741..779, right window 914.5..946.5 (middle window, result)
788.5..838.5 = 4.0 N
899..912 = -1.5 N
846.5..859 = 1.5 N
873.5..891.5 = -2.3 N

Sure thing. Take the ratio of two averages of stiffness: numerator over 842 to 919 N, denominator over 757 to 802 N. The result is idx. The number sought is 1.1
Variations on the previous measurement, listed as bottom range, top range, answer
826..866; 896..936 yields 1.26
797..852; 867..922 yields 1.24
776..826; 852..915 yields 1.16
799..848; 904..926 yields 1.24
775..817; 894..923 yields 1.21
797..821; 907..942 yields 1.12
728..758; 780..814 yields 0.87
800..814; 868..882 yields 1.11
